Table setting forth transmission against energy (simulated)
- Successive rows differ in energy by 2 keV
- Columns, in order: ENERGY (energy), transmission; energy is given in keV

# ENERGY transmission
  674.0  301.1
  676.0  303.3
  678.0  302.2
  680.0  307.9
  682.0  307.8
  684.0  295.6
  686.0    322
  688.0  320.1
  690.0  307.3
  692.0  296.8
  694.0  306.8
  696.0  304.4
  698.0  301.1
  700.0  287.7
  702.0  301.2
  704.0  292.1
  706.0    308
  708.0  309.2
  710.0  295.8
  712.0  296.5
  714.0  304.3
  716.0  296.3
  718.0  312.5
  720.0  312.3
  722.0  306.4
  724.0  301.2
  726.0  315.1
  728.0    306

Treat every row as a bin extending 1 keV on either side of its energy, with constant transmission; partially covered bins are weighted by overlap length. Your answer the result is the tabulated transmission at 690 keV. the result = 307.3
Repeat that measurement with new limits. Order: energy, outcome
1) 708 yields 309.2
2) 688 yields 320.1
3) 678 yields 302.2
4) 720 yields 312.3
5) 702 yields 301.2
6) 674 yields 301.1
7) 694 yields 306.8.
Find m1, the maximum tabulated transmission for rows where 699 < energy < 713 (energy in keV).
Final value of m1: 309.2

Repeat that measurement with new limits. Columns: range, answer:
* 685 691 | 322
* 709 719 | 312.5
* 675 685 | 307.9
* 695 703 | 304.4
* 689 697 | 307.3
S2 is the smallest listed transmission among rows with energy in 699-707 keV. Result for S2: 287.7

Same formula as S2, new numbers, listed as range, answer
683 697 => 295.6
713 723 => 296.3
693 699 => 301.1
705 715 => 295.8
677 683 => 302.2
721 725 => 301.2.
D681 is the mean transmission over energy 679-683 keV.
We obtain 308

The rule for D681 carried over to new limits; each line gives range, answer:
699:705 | 294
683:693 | 308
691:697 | 303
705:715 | 303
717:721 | 312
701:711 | 301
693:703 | 300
